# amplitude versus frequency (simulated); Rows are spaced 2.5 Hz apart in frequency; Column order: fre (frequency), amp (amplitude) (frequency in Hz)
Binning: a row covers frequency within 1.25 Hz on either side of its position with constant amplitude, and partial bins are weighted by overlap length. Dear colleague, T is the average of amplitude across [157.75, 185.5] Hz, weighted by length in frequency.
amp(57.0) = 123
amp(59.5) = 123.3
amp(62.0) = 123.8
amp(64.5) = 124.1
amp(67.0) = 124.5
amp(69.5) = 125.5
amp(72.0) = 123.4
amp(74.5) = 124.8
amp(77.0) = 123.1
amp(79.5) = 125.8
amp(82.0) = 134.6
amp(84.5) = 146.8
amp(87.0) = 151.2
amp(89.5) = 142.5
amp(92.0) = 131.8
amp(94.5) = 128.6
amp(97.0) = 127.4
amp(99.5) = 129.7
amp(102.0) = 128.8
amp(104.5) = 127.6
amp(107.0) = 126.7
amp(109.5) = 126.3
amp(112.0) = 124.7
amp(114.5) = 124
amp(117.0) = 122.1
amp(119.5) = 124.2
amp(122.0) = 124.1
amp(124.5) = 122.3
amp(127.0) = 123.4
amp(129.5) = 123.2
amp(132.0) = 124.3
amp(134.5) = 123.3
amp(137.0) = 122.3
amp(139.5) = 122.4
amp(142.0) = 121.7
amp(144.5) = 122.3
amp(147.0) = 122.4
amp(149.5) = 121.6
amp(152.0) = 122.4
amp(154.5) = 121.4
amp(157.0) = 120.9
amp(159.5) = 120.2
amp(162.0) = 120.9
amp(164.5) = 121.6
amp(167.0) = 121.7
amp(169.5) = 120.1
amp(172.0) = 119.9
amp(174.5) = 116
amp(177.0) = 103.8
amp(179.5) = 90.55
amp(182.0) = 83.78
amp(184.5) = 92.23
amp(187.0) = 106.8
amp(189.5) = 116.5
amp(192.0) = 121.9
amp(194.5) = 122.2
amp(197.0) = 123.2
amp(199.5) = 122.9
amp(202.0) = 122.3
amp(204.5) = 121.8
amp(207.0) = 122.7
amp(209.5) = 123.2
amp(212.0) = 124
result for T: 110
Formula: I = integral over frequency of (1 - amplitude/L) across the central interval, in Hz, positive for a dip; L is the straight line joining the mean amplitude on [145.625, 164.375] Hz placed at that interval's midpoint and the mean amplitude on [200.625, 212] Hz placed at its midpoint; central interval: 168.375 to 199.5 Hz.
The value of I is 3.0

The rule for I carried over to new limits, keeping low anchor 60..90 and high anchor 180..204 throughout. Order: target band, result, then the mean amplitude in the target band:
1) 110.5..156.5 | -0.6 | 123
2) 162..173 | -0.5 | 121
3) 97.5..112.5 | -0.2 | 127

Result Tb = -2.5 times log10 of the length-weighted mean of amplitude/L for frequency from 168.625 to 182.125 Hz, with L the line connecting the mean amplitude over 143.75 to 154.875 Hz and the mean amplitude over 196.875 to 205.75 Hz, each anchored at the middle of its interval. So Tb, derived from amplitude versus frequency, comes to 0.14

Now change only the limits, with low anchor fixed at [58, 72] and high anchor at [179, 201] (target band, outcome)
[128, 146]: -0.064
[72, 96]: -0.100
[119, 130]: -0.055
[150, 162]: -0.070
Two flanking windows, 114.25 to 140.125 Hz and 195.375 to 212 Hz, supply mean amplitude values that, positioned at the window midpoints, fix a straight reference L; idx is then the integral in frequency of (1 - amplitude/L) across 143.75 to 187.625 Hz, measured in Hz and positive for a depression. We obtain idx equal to 3.28 Hz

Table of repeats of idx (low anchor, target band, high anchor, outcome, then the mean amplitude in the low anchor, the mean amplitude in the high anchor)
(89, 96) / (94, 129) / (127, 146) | 0.85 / 133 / 123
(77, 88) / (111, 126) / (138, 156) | 0.62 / 137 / 122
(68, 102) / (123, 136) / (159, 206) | 0.04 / 132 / 114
